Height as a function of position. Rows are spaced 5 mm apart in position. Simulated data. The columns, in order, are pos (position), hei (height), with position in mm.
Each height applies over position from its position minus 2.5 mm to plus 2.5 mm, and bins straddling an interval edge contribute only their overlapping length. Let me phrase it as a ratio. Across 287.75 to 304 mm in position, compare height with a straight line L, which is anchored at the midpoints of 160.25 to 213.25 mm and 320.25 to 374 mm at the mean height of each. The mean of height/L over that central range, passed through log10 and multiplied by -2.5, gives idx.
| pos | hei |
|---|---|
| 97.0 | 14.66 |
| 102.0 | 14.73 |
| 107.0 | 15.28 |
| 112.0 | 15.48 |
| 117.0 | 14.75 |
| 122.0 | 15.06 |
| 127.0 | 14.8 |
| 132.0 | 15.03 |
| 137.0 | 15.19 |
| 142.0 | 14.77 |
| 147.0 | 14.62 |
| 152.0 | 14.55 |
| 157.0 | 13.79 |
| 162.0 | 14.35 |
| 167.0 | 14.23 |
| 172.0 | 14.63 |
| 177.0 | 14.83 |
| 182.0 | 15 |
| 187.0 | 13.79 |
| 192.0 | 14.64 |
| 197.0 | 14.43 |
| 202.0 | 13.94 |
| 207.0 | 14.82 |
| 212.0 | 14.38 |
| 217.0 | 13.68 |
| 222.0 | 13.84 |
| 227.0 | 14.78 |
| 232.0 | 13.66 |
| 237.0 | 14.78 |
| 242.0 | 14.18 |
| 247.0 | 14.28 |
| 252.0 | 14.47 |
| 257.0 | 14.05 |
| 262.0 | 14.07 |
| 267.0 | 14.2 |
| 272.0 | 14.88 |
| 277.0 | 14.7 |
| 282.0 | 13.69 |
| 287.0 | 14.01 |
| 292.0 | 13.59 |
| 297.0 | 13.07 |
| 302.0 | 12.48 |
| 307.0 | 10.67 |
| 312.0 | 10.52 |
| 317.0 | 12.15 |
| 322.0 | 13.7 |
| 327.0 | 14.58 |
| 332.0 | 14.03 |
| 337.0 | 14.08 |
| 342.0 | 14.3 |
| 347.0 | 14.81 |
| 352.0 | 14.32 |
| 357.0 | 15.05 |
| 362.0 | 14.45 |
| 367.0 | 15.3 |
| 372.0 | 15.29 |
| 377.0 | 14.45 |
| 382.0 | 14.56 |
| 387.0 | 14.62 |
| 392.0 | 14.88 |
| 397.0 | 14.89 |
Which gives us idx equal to 0.11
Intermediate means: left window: 14.5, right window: 14.5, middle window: 13.2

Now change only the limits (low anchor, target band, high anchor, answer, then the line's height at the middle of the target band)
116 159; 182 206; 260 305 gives 0.004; 14.4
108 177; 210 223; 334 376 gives 0.057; 14.7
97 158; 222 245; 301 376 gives 0.001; 14.3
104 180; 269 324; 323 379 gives 0.124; 14.6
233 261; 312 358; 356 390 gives 0.059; 14.7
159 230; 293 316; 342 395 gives 0.228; 14.6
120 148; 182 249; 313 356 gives 0.018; 14.5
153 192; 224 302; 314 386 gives 0.020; 14.4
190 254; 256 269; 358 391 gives 0.024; 14.4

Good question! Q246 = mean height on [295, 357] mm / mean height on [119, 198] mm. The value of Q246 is 0.91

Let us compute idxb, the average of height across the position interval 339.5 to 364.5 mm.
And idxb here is 14.6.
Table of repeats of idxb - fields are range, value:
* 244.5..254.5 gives 14.4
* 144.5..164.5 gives 14.3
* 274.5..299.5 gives 13.8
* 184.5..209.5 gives 14.3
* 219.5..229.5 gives 14.3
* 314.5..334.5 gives 13.6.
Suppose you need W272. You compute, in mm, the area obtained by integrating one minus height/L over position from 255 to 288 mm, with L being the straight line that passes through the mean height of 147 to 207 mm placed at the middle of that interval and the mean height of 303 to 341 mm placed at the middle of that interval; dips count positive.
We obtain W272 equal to -2.1 mm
